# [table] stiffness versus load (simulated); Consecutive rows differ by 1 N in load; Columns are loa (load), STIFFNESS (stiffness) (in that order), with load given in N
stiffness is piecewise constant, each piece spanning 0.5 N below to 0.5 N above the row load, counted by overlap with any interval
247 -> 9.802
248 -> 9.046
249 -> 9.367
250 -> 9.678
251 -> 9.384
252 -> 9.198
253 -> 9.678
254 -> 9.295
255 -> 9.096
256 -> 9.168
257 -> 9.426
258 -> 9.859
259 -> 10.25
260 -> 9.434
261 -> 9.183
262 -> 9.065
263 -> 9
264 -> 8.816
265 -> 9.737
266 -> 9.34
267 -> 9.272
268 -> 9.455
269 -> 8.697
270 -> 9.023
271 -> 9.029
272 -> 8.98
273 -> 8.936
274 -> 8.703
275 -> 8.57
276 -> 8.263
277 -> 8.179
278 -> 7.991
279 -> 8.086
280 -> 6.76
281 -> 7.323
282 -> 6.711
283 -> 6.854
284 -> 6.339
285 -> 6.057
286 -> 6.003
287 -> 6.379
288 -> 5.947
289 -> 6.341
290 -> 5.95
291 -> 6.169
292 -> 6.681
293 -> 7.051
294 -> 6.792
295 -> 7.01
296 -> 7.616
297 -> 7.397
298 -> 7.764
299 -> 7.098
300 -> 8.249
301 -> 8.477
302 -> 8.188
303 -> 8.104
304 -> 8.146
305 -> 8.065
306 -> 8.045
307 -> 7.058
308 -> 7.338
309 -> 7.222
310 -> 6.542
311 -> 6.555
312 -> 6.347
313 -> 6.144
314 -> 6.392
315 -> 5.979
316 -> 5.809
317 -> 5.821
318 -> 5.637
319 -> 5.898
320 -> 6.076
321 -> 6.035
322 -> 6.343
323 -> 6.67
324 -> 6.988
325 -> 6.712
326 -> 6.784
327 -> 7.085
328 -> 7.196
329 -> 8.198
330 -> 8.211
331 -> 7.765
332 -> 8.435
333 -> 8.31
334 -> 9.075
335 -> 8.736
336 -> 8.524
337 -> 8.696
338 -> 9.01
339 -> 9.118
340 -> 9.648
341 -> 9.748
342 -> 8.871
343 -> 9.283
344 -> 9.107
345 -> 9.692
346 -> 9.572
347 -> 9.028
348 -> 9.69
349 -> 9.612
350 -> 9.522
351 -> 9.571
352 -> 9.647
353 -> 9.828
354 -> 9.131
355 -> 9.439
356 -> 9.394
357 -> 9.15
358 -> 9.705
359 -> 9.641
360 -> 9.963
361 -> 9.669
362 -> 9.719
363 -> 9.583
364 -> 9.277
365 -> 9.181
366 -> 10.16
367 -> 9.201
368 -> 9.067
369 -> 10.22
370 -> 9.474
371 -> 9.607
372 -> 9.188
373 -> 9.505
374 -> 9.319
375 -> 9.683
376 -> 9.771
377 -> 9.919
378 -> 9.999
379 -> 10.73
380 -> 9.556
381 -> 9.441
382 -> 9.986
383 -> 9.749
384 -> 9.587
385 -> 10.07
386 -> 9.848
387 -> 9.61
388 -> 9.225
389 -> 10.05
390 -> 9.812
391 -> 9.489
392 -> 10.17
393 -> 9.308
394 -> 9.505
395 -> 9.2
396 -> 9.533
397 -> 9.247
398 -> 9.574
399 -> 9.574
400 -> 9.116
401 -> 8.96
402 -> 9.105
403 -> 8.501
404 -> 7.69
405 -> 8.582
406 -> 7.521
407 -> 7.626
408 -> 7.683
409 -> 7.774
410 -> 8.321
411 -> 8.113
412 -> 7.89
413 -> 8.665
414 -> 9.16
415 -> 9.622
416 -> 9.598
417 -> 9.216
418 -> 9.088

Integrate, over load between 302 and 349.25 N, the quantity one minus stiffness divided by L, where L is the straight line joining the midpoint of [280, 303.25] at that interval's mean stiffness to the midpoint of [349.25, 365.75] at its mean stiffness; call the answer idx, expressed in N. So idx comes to 3.4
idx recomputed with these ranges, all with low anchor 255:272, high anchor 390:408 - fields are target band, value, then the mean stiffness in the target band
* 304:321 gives 4.8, 6.59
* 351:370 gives -1.0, 9.55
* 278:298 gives 5.3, 6.77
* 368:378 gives -0.7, 9.62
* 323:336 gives 1.9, 7.78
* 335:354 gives -0.5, 9.32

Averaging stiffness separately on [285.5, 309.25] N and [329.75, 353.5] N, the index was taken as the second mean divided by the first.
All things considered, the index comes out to 1.26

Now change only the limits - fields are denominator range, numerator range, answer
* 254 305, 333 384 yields 1.18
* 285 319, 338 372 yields 1.38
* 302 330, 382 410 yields 1.33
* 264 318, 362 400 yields 1.29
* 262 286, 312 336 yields 0.85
